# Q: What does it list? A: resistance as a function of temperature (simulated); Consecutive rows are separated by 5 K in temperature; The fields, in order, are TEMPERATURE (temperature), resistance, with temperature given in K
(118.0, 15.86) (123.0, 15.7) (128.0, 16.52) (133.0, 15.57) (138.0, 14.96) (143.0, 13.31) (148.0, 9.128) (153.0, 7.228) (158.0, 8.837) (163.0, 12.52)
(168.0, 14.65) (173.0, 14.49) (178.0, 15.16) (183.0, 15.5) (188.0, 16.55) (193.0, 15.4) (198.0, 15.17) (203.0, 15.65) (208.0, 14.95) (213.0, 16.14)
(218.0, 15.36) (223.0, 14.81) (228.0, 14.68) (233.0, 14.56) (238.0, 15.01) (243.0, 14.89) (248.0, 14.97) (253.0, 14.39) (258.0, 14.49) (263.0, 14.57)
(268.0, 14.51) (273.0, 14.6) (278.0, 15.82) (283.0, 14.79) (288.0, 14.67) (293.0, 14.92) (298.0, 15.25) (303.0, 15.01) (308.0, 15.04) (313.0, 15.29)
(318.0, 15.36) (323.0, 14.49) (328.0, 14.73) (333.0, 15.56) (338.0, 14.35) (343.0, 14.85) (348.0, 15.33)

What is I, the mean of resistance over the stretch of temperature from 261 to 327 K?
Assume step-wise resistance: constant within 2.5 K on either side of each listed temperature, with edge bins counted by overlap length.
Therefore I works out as 14.9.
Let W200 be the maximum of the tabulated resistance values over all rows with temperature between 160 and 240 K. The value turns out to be 16.55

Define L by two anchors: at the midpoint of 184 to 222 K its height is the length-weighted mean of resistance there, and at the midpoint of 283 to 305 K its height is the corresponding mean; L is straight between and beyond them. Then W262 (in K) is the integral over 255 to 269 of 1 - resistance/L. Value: 0.6 K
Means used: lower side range 15.6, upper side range 14.9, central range 14.5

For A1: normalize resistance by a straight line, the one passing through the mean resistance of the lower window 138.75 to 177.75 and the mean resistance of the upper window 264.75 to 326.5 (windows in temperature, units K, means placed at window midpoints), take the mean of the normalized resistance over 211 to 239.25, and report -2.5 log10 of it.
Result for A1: -0.13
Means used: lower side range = 11.8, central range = 15.1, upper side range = 15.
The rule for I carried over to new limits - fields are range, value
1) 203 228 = 15.3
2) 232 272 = 14.7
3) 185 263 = 15.1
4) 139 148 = 12.4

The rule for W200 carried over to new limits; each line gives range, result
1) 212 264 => 16.14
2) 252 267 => 14.57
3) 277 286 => 15.82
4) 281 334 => 15.56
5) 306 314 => 15.29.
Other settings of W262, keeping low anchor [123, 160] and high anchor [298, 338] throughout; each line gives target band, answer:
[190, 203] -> -2.1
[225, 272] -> -2.1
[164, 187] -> -3.4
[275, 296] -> -0.7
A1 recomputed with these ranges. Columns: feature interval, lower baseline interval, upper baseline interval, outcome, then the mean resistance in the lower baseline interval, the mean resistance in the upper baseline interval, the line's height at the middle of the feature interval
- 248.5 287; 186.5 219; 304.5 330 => 0.04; 15.6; 15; 15.2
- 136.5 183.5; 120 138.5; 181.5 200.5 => 0.26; 15.8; 15.7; 15.7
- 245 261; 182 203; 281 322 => 0.05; 15.7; 15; 15.3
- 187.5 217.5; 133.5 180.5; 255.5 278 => -0.17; 12.4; 14.7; 13.3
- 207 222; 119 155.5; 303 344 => -0.11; 13.3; 15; 14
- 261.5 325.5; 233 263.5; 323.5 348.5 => -0.01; 14.7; 14.9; 14.8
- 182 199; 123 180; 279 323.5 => -0.16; 13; 15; 13.6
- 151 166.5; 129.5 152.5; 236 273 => 0.31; 12.9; 14.7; 13.1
